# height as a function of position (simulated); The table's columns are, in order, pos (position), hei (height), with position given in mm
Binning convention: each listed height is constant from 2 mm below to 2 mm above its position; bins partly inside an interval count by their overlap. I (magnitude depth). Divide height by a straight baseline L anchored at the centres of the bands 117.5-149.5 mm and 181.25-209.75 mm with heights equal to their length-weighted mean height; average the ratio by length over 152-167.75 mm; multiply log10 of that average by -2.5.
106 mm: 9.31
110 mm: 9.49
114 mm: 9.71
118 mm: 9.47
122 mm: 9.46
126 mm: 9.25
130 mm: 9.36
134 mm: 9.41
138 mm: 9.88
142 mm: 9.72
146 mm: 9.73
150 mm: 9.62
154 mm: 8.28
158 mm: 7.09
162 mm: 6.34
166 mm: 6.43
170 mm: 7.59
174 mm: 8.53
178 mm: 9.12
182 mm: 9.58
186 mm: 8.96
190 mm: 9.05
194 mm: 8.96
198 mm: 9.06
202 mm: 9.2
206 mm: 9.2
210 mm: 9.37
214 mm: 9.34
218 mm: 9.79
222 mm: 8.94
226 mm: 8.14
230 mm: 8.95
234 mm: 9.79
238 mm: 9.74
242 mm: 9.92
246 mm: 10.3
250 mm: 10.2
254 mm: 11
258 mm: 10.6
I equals 0.31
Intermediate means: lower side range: 9.54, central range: 7.04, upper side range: 9.14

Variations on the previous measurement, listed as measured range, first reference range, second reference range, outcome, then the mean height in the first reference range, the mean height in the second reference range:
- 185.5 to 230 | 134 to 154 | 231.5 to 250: 0.08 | 9.56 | 9.94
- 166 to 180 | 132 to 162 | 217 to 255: 0.13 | 8.92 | 9.64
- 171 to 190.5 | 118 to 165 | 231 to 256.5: 0.05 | 8.89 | 10.1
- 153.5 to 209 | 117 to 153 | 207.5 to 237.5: 0.12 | 9.51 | 9.22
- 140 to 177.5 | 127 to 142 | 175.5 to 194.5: 0.15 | 9.55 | 9.13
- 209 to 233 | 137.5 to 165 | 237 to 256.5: 0.08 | 8.52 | 10.3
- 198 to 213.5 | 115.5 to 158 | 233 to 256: 0.07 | 9.31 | 10.2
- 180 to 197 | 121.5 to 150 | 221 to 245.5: 0.03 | 9.55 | 9.32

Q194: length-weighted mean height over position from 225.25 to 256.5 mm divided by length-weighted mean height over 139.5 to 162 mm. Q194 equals 1.13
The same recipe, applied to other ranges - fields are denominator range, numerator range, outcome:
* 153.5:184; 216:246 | 1.20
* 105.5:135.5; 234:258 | 1.08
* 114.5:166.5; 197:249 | 1.06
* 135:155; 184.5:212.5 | 0.96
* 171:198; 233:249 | 1.11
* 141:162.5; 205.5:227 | 1.07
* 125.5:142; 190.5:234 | 0.96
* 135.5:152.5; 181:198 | 0.94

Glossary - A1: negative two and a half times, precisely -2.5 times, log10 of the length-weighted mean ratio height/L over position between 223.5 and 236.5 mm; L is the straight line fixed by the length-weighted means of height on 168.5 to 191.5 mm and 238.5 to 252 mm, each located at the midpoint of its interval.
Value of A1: 0.09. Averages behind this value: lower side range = 8.83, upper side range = 10.1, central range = 8.99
